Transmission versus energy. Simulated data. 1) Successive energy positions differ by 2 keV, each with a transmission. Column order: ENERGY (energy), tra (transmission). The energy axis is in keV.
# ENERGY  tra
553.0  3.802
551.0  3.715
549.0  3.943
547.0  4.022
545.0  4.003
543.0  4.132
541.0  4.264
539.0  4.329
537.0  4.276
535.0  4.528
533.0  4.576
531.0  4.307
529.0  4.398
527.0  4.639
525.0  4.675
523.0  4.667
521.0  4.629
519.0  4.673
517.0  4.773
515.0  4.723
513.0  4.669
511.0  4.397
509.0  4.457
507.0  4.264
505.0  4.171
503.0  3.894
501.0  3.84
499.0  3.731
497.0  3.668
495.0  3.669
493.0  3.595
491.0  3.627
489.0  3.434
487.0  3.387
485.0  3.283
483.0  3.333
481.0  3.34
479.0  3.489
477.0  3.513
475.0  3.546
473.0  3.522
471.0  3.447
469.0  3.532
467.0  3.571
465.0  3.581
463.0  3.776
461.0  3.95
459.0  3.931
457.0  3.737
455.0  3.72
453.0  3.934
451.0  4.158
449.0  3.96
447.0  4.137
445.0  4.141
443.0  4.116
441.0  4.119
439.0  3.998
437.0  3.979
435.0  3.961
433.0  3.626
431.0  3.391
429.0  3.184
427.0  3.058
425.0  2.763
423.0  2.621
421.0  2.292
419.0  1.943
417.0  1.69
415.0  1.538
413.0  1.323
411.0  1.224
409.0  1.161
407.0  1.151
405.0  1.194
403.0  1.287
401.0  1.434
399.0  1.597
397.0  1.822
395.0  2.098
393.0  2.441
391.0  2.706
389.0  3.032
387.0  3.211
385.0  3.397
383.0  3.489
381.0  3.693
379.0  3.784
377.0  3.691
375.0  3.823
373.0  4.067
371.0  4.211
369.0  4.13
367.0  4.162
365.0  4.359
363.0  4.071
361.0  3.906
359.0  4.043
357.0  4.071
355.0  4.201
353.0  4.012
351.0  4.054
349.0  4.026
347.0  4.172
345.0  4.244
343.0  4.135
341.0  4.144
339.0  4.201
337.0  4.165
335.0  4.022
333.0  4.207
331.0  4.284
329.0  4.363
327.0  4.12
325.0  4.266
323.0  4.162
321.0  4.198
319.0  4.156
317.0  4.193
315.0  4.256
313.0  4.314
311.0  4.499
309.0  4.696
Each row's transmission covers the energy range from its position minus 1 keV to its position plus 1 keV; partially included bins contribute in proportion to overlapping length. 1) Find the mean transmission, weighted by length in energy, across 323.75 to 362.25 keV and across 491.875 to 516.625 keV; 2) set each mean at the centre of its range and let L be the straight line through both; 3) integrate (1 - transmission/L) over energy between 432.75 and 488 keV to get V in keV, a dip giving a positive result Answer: 5.0 keV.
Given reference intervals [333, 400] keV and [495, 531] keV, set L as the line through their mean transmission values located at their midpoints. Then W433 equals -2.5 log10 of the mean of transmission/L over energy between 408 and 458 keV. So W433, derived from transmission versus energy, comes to 0.27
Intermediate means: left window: 3.68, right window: 4.35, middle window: 3.11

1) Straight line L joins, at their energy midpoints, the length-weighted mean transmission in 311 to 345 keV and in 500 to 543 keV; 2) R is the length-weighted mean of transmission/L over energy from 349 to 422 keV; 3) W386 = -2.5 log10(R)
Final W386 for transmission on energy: 0.41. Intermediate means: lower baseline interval 4.21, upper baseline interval 4.43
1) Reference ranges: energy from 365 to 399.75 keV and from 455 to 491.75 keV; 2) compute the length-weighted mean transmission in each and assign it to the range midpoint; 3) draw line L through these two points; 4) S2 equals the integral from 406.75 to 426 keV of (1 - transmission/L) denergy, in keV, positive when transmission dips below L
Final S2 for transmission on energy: 9.1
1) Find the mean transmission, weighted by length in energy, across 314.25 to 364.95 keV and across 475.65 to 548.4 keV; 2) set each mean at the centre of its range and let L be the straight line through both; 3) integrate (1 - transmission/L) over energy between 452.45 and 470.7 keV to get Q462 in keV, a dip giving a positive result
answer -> 1.7 keV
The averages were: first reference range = 4.15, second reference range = 4.09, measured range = 3.73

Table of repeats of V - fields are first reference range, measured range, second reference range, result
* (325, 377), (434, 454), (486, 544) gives 0.61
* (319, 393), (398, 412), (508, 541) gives 9.61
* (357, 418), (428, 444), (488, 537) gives -2.01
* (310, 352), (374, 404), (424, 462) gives 9.21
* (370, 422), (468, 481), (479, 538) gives 0.40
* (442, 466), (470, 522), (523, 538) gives 4.45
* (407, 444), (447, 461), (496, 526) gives -2.82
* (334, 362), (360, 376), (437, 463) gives -0.06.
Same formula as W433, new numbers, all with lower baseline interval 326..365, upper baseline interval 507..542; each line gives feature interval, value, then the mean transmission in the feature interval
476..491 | 0.28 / 3.41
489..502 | 0.21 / 3.67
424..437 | 0.27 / 3.38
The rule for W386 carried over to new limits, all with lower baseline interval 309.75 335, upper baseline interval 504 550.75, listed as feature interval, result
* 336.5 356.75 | 0.03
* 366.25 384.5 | 0.11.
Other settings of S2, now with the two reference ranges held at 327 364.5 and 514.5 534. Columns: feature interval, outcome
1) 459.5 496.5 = 7.8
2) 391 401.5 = 5.6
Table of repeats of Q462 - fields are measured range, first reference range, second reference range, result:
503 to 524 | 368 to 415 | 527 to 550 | -2.78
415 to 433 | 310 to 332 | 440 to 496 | 5.81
